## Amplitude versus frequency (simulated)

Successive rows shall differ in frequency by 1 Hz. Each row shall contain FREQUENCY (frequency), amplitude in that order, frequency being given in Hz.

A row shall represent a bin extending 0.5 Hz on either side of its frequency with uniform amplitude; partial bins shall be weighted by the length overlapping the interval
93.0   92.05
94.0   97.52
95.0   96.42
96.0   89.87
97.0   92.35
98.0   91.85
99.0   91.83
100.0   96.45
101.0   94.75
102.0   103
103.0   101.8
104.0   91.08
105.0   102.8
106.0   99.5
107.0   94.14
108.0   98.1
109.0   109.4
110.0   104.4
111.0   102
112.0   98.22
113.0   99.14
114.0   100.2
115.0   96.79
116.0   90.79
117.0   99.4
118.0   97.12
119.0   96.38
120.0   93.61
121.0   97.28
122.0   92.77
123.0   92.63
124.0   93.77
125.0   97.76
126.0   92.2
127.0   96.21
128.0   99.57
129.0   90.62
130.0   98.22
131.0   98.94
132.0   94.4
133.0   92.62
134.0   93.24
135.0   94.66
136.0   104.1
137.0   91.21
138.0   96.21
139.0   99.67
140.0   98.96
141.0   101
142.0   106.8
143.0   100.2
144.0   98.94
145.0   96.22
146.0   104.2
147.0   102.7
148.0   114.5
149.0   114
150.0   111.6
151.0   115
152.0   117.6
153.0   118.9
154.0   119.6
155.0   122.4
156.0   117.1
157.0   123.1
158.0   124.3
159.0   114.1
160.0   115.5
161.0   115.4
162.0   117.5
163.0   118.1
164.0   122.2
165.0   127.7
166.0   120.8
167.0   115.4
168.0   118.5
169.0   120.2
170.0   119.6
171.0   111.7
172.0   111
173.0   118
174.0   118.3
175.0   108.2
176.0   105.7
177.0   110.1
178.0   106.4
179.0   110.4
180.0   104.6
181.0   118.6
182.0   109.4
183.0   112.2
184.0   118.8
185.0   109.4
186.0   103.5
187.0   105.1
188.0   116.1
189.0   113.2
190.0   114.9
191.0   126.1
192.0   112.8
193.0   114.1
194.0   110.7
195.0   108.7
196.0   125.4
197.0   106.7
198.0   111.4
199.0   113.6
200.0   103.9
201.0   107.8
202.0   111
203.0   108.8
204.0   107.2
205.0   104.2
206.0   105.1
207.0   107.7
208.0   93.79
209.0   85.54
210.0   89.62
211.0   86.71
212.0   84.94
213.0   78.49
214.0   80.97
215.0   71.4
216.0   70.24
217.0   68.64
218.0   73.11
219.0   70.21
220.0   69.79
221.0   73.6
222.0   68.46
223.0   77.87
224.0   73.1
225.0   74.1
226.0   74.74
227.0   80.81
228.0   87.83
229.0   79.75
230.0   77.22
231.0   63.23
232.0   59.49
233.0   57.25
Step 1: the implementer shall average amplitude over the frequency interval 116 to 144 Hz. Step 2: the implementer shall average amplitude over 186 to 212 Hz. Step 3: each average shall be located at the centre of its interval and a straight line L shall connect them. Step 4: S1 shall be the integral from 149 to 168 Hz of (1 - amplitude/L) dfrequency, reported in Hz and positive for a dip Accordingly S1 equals -3.3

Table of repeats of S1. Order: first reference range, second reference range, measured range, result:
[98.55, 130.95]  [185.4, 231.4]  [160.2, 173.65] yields -3.25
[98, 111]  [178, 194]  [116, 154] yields 1.36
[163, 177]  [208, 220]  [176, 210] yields -4.63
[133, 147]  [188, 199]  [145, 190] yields -3.25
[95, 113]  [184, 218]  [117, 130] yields 0.43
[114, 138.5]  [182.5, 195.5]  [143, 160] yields -1.75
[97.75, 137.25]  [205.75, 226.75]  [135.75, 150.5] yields -1.64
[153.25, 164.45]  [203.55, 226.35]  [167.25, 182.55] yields -0.61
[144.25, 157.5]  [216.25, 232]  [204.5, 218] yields -0.90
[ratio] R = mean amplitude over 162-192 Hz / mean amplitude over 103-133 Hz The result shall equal 1.2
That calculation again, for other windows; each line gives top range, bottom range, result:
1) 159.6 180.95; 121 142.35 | 1.19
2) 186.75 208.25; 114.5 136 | 1.16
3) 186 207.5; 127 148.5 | 1.12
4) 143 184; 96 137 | 1.18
